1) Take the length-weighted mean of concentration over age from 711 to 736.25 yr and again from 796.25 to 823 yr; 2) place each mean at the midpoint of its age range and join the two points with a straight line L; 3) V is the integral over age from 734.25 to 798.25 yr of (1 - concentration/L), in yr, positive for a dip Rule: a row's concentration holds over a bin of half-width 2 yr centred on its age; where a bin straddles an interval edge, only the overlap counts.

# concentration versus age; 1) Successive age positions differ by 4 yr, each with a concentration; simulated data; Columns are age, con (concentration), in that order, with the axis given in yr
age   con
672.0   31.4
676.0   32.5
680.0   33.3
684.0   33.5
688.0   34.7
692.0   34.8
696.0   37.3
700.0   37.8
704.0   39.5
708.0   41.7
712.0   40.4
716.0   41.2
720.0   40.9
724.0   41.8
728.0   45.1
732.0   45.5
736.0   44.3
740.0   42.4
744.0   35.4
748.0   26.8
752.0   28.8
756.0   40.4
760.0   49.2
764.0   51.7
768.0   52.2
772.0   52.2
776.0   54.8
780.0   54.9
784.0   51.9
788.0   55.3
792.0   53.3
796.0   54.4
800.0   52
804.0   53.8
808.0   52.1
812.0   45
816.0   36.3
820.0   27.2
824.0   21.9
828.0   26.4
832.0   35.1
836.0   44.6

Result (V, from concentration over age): -4.8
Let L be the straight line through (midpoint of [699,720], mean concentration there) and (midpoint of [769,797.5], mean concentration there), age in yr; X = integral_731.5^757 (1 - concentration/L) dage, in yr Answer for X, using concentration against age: 5.1 yr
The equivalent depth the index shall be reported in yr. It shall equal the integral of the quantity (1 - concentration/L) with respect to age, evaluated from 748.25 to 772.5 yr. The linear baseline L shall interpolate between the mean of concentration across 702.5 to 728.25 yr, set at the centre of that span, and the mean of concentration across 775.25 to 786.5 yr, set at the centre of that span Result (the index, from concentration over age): 3.0 yr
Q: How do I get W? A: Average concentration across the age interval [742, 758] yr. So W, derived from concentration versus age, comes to 32.9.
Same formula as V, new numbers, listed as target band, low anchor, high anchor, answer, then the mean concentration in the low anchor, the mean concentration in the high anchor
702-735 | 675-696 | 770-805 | -1.33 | 34.2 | 53.6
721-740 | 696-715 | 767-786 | 0.26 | 39.7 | 53.3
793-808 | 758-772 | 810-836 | -4.97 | 51.2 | 33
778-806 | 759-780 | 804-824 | -4.74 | 52.4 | 39.7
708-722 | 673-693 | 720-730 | -0.10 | 33.6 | 42.9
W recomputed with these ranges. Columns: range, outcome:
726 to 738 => 45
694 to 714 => 39.3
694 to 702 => 37.5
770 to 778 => 53.5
